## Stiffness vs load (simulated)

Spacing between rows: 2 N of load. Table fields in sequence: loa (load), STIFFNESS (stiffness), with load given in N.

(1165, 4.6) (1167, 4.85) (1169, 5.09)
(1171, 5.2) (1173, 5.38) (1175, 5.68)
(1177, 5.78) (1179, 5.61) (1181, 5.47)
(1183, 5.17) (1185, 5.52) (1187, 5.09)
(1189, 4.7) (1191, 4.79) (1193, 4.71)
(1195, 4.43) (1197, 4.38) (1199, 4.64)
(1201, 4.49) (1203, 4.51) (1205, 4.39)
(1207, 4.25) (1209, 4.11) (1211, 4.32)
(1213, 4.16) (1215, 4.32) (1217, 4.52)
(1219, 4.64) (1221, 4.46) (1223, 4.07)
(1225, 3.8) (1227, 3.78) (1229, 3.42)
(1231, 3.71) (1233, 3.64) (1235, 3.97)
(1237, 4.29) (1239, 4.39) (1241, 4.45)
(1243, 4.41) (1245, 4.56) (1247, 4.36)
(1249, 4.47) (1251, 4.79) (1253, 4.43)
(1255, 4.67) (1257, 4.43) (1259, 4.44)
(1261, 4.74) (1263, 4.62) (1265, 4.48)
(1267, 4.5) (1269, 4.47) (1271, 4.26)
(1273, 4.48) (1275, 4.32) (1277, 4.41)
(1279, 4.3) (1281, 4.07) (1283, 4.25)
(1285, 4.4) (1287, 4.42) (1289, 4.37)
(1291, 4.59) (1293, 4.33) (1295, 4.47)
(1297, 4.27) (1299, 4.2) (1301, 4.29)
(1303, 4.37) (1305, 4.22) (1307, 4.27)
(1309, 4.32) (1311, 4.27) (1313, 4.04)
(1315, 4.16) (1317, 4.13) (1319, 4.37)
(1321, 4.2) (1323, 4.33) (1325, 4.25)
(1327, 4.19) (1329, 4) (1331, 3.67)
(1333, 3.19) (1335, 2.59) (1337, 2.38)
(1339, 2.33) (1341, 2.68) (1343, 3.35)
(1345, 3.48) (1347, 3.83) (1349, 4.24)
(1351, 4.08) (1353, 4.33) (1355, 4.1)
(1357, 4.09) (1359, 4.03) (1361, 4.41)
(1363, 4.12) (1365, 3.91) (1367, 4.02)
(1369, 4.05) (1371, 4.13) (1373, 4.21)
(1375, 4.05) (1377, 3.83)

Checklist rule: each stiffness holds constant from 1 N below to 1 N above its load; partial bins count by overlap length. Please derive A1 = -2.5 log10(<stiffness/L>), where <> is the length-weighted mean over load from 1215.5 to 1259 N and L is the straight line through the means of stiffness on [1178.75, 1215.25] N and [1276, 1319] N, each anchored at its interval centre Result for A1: 0.07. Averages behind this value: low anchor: 4.68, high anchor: 4.29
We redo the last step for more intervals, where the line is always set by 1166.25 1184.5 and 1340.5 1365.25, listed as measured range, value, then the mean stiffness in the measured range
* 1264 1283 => 0.05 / 4.36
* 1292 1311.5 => 0.01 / 4.3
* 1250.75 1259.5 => 0.04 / 4.54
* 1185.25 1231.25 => 0.17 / 4.36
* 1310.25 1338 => 0.09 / 3.84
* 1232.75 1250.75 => 0.12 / 4.33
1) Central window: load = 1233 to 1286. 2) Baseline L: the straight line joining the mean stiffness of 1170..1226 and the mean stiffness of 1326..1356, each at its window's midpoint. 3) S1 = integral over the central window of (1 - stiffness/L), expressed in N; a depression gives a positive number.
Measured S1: -2.63 N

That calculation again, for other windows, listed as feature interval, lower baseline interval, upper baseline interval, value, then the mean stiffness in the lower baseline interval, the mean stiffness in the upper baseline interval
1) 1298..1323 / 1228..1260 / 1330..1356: -3.7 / 4.28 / 3.4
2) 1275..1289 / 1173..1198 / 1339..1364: 0.2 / 5.12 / 3.83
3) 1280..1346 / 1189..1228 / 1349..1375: 4.0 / 4.37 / 4.12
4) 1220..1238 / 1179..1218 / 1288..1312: 2.6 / 4.66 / 4.33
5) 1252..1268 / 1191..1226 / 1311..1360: -1.6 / 4.38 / 3.76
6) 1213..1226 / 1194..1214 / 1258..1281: 0.3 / 4.37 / 4.44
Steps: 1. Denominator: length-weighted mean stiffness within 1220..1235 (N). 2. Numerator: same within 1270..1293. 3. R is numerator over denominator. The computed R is 1.13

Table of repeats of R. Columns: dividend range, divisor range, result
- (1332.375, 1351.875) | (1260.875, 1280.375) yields 0.72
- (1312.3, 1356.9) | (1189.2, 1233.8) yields 0.87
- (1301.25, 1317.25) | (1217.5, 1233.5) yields 1.07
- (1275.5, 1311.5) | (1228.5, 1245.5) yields 1.05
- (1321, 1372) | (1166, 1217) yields 0.78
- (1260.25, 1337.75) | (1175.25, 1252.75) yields 0.93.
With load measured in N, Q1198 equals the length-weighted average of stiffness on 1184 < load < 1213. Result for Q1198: 4.58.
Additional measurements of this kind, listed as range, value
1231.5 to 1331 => 4.33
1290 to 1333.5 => 4.2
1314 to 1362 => 3.77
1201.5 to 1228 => 4.26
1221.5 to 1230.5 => 3.8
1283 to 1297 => 4.41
